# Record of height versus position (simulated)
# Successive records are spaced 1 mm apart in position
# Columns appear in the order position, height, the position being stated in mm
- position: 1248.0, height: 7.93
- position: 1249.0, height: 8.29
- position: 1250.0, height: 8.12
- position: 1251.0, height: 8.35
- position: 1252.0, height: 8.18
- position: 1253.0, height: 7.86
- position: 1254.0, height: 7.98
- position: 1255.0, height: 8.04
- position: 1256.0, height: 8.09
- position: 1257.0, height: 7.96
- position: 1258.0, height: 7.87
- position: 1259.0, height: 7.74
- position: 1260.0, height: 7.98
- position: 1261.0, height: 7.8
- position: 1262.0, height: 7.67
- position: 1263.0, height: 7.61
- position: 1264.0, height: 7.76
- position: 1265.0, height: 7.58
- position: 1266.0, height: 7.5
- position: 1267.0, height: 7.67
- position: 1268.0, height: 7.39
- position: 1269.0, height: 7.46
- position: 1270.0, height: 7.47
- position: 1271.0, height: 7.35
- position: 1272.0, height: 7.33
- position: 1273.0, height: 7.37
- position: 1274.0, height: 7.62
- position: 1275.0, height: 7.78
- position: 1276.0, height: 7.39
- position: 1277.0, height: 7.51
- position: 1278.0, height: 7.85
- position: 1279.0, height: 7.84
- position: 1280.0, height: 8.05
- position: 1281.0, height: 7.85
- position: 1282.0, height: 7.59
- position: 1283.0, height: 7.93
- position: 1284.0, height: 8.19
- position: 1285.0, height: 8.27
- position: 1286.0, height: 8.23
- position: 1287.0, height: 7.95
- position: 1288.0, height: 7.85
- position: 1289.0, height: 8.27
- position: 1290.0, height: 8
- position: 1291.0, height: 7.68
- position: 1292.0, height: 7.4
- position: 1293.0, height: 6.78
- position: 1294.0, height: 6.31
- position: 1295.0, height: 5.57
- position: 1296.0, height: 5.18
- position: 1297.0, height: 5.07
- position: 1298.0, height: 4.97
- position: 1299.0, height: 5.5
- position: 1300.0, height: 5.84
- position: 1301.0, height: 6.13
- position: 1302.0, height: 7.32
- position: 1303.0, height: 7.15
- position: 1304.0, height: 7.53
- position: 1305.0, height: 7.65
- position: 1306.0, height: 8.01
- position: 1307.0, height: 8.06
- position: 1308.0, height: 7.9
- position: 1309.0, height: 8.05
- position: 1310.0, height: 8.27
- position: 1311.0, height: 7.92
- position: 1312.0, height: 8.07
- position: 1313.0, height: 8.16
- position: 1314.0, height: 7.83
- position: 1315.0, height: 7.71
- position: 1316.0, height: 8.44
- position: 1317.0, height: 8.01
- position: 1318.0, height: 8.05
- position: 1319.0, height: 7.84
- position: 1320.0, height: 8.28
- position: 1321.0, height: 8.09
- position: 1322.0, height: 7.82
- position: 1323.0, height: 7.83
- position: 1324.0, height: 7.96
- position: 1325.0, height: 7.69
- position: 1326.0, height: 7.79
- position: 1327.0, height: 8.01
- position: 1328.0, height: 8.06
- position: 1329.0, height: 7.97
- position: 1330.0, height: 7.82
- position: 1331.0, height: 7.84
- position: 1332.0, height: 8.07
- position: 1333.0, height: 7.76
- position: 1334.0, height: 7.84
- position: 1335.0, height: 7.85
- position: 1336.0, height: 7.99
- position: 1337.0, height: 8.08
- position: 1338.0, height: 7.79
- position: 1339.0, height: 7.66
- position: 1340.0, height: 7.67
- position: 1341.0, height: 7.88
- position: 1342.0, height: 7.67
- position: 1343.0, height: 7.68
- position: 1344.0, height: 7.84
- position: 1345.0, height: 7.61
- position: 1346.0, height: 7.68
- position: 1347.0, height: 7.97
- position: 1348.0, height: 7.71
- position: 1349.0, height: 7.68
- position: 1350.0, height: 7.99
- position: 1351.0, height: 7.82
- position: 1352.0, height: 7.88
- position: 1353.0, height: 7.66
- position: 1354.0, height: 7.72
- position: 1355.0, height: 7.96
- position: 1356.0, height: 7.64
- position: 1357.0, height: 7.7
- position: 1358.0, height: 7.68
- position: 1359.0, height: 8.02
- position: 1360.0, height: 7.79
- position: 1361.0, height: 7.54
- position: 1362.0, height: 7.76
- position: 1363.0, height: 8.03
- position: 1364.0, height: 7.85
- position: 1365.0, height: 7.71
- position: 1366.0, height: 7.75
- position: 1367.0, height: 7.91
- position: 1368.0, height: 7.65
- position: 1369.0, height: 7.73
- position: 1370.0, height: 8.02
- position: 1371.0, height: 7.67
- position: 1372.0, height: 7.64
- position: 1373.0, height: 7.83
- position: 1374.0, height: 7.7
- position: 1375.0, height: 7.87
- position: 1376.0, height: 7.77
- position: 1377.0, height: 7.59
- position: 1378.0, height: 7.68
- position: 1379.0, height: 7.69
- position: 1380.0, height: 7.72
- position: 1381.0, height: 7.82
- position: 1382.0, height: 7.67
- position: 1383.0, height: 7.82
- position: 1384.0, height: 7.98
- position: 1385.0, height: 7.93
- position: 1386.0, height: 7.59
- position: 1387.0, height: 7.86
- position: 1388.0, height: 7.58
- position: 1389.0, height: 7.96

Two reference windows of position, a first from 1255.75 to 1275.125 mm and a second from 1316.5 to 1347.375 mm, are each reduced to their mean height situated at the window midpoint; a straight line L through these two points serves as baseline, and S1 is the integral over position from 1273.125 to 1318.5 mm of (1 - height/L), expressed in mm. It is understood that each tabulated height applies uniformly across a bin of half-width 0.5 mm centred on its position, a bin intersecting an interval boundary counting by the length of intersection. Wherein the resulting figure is 1.8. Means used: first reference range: 7.64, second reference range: 7.87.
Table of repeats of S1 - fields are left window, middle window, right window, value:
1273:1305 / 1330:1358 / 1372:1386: -1.0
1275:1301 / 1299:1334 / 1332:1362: -1.4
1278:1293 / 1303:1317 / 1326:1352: -0.1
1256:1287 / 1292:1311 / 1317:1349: 2.5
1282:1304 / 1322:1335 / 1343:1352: -0.7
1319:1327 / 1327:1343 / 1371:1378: 0.0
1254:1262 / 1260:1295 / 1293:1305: -2.9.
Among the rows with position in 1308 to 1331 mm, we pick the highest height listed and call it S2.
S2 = 8.44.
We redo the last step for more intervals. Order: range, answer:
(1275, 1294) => 8.27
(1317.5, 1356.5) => 8.28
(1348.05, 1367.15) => 8.03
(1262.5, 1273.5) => 7.76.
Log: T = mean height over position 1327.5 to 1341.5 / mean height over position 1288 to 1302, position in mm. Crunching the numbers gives 1.22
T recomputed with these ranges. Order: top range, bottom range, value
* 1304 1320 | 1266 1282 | 1.05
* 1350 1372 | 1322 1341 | 0.99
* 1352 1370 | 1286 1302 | 1.17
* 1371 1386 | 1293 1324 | 1.06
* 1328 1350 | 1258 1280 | 1.03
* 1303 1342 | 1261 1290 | 1.02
